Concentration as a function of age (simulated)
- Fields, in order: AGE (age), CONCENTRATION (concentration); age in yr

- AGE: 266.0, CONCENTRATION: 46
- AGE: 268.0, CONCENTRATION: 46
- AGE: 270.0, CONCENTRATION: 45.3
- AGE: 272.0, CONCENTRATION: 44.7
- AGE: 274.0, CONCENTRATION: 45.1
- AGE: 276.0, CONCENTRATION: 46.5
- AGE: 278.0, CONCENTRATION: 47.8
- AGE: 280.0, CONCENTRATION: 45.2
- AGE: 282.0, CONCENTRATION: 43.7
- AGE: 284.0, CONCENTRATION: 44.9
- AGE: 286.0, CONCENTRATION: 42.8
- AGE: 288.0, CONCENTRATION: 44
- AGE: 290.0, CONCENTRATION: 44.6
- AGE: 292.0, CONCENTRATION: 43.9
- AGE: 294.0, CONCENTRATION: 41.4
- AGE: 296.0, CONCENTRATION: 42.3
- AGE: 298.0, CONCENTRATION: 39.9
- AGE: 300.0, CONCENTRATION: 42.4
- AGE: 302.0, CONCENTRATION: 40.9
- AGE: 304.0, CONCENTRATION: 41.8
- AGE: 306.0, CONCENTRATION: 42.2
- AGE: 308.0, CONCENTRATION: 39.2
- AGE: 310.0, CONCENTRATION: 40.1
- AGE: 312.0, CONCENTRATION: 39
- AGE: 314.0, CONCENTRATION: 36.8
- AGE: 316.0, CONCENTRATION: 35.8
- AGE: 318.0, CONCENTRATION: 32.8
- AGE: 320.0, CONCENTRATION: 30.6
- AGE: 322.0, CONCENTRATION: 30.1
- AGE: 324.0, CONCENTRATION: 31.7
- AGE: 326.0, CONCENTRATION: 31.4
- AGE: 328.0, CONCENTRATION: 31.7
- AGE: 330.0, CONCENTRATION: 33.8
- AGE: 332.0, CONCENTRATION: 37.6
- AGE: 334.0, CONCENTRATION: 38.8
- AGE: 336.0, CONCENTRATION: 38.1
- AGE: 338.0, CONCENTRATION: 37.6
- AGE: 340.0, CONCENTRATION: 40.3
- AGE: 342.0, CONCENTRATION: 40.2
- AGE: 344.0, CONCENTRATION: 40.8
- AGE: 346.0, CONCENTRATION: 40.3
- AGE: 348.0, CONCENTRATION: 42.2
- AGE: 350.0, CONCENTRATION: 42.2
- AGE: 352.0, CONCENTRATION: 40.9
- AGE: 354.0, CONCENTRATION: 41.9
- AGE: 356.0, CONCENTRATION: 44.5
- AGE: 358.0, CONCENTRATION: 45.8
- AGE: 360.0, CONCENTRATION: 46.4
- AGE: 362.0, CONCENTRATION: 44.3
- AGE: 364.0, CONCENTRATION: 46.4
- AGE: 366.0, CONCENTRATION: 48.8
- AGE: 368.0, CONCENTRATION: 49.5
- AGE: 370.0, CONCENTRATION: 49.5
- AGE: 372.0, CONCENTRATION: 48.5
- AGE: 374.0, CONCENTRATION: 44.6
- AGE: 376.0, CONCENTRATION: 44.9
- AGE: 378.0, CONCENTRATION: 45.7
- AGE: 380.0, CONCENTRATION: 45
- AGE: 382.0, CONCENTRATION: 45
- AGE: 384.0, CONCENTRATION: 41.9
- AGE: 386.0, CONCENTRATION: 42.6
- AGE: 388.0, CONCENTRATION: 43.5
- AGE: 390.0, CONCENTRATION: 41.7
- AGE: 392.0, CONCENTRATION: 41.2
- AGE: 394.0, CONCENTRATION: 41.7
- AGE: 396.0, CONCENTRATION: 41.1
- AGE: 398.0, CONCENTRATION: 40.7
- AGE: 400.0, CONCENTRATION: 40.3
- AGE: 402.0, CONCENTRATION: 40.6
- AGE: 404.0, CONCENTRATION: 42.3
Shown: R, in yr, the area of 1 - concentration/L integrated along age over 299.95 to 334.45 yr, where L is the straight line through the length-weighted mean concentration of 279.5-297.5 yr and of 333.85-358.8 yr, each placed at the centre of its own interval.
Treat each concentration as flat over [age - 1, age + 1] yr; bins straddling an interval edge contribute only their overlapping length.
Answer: 4.9 yr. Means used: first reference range 43.5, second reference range 41.1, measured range 36.3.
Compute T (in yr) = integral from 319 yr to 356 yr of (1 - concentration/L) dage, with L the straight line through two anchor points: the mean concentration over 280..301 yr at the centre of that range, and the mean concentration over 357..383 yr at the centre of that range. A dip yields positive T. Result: 6.3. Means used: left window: 43.1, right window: 46.5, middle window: 37.4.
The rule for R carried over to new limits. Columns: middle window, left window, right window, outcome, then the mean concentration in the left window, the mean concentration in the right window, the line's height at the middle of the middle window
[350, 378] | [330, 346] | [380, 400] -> -3.6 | 38.8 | 42.2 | 40.5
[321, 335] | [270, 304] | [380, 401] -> 3.1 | 43.7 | 42.1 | 43.1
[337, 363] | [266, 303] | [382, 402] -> 0.3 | 44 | 41.8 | 42.6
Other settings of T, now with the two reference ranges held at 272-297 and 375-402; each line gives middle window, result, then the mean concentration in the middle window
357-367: -0.8 yr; 46.3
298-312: 1.0 yr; 40.9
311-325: 3.2 yr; 33.8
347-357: 0.2 yr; 42.3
